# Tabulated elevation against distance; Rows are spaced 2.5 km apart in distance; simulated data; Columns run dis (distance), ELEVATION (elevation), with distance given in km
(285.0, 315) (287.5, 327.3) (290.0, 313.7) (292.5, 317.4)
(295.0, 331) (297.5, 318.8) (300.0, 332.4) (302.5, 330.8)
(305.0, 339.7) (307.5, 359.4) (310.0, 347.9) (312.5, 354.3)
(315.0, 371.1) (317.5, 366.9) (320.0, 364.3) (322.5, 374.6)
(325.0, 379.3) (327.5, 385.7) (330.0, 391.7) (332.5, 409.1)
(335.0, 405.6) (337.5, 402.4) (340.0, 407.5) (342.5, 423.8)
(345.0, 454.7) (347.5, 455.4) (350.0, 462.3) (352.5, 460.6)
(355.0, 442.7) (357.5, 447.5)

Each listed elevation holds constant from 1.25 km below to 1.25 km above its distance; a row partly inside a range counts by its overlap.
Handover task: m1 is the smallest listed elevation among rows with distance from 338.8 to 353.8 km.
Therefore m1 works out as 407.5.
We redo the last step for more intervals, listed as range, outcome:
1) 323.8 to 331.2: 379.3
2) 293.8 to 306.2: 318.8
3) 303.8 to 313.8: 339.7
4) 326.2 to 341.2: 385.7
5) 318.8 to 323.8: 364.3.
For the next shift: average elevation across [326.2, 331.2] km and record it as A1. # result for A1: 389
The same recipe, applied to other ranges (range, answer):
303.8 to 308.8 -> 350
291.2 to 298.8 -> 322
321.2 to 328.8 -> 380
